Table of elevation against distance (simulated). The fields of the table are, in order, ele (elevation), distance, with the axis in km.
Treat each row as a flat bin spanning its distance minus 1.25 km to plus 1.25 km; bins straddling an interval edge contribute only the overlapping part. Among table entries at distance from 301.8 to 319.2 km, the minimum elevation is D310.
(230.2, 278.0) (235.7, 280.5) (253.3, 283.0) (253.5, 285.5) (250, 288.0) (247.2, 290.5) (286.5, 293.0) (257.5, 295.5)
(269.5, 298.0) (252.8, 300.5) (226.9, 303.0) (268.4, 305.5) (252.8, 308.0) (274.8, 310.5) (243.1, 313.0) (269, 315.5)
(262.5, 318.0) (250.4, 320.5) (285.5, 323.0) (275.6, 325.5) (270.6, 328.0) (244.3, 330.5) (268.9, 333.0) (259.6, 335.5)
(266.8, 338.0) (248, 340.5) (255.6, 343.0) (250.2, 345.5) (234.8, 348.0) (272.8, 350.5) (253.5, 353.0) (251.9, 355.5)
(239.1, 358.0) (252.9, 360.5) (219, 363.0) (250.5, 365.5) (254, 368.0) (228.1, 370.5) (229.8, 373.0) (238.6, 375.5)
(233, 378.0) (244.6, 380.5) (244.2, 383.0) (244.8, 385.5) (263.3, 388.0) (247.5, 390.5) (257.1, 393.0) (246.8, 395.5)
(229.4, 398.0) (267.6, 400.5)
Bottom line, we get 226.9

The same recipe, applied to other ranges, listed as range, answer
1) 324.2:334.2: 244.3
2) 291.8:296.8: 257.5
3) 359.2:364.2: 219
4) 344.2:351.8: 234.8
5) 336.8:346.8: 248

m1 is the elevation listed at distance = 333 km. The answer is 268.9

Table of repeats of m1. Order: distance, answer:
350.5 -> 272.8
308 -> 252.8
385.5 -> 244.8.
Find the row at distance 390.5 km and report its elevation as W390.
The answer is 247.5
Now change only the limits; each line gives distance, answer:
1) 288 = 250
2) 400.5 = 267.6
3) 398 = 229.4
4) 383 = 244.2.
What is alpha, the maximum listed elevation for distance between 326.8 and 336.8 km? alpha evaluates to 270.6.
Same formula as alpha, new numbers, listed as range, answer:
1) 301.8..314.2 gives 274.8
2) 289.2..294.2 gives 286.5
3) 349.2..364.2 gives 272.8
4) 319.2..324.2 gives 285.5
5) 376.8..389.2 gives 263.3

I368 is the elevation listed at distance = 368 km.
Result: 254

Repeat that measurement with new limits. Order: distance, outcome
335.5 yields 259.6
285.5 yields 253.5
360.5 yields 252.9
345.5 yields 250.2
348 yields 234.8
